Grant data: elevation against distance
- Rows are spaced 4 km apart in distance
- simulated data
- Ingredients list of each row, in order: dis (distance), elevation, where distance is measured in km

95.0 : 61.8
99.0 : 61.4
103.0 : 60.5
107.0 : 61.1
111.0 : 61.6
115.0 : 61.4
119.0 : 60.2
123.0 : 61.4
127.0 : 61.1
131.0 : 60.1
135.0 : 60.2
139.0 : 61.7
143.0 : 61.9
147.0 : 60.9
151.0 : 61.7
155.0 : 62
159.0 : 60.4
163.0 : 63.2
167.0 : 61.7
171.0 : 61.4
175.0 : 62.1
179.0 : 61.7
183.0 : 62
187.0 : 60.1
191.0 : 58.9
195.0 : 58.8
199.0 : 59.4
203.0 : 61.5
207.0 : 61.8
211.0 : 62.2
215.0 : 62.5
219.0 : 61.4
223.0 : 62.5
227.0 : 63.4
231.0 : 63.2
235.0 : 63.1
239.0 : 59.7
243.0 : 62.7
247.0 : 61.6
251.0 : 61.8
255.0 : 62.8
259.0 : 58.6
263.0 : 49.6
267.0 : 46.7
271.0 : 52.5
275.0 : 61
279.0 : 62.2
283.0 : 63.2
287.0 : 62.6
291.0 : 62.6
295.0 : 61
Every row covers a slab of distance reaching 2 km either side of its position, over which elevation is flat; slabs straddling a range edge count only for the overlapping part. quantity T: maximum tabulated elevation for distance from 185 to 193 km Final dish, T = 60.1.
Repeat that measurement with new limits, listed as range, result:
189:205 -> 61.5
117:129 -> 61.4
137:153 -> 61.9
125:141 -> 61.7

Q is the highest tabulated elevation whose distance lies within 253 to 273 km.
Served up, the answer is 62.8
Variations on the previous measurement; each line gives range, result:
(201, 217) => 62.5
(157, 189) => 63.2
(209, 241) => 63.4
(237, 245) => 62.7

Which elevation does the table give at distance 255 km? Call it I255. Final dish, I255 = 62.8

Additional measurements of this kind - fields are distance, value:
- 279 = 62.2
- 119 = 60.2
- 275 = 61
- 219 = 61.4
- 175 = 62.1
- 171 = 61.4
